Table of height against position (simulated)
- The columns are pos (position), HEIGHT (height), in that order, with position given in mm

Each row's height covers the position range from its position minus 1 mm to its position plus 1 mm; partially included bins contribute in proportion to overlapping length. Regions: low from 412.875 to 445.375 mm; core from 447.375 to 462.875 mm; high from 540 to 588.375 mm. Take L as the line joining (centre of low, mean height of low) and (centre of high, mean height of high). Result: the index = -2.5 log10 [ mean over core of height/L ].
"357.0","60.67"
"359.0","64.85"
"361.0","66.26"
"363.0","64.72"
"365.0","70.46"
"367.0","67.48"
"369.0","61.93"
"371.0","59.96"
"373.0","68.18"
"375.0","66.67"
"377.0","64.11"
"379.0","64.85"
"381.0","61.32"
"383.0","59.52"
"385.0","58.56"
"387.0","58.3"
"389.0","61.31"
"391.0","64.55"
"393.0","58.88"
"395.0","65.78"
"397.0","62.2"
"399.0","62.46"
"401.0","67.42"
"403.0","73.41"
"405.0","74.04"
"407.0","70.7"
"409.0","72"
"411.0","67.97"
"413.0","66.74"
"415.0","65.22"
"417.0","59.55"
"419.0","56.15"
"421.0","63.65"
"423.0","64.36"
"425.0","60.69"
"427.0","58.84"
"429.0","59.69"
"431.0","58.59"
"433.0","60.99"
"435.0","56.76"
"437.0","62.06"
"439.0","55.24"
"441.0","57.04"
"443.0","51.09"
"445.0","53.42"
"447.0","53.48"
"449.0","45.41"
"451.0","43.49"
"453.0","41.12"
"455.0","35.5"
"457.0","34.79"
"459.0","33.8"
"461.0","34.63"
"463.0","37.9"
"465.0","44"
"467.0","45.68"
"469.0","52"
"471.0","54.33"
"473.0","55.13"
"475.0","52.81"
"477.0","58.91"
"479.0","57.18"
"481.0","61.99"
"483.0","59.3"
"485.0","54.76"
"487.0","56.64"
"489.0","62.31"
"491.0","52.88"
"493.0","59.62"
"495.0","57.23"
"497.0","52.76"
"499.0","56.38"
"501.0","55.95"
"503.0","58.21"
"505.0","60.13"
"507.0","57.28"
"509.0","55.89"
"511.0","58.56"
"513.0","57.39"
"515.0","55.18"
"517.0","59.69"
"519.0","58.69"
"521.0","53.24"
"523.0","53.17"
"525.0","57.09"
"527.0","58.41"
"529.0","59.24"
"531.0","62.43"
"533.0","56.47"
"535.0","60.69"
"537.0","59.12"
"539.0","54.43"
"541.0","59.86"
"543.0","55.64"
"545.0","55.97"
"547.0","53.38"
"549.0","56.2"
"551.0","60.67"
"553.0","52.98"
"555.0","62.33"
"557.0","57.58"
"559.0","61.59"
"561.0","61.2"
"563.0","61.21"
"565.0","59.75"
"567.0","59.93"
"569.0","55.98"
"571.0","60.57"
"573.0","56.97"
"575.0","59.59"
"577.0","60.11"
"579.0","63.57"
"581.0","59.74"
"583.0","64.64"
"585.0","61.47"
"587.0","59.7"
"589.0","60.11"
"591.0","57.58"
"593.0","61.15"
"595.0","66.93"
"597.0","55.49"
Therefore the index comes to 0.46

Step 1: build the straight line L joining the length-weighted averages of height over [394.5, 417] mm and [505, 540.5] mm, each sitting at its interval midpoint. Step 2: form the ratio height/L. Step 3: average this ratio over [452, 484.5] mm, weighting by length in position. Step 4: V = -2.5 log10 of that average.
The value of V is 0.29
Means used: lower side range 67.7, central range 47.6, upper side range 57.6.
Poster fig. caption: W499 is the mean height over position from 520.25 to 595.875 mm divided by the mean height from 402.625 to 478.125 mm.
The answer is 1.07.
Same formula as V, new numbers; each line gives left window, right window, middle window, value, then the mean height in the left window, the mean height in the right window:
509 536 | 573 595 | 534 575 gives 0.02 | 57.6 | 60.9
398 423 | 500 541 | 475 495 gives 0.05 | 66.5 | 57.6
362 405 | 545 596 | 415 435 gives 0.05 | 64.1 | 59.7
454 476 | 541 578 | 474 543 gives -0.14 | 43.7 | 58.5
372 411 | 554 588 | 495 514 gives 0.09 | 65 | 60.3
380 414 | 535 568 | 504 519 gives 0.04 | 65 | 58.3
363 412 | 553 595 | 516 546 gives 0.07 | 65.1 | 60.2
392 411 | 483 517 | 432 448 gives 0.13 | 67.5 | 57.1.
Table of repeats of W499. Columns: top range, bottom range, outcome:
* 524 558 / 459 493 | 1.11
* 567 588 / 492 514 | 1.05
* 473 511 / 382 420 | 0.89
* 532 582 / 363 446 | 0.93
